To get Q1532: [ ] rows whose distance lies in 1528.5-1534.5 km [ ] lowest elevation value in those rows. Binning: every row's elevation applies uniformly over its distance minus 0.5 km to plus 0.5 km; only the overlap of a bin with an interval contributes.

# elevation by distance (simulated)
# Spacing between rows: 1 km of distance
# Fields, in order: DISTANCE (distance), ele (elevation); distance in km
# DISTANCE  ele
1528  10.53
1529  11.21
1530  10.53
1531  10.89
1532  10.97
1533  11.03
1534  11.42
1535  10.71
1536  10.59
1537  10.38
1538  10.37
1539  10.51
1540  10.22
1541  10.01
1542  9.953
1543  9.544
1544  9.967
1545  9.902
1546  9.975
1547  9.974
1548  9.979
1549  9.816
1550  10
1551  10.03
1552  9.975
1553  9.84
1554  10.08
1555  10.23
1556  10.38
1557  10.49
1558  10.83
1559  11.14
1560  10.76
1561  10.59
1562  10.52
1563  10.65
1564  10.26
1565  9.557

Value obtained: 10.53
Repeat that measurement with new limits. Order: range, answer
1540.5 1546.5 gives 9.544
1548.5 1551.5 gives 9.816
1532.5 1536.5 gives 10.59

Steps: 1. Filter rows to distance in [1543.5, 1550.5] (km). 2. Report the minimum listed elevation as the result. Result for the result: 9.816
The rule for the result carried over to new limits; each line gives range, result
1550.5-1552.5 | 9.975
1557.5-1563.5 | 10.52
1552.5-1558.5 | 9.84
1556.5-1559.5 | 10.49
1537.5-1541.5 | 10.01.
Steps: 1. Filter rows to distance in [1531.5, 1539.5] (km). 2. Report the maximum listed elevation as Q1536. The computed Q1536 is 11.42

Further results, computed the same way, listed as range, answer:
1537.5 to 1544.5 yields 10.51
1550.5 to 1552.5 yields 10.03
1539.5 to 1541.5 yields 10.22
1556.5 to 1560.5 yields 11.14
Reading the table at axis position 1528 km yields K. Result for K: 10.53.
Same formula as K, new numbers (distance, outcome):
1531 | 10.89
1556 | 10.38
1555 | 10.23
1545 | 9.902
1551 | 10.03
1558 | 10.83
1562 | 10.52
